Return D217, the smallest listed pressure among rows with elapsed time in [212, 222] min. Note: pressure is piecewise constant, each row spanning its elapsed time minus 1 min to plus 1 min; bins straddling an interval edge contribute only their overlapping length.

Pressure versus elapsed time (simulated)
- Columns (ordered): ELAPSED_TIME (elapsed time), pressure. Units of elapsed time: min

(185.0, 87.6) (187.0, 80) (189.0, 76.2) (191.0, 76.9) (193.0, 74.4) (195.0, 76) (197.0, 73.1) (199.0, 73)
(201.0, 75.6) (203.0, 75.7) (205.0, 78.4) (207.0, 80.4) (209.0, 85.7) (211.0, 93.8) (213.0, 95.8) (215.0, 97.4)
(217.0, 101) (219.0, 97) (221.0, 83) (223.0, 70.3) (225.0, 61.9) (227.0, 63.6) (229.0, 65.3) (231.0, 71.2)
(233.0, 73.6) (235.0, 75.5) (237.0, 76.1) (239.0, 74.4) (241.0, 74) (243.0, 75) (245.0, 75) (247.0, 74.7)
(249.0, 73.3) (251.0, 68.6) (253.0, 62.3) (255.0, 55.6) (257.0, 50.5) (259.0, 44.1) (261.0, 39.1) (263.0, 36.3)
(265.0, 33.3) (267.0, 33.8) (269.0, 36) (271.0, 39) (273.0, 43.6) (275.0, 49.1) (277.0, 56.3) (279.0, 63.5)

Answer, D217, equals 83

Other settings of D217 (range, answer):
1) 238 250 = 73.3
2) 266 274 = 33.8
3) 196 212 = 73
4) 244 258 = 50.5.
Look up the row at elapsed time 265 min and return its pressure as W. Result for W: 33.3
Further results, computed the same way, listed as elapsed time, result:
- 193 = 74.4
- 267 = 33.8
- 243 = 75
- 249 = 73.3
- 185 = 87.6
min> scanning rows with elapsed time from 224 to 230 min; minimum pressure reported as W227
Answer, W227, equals 61.9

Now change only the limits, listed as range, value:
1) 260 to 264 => 36.3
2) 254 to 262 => 39.1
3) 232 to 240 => 73.6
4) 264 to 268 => 33.3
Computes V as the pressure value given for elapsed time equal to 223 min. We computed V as 70.3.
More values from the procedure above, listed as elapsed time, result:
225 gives 61.9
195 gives 76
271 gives 39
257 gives 50.5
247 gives 74.7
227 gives 63.6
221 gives 83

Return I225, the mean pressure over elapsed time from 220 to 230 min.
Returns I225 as 68.8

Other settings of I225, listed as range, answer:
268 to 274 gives 39.5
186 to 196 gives 76.7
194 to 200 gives 74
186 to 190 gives 78.1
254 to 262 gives 47.3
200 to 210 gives 79.2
